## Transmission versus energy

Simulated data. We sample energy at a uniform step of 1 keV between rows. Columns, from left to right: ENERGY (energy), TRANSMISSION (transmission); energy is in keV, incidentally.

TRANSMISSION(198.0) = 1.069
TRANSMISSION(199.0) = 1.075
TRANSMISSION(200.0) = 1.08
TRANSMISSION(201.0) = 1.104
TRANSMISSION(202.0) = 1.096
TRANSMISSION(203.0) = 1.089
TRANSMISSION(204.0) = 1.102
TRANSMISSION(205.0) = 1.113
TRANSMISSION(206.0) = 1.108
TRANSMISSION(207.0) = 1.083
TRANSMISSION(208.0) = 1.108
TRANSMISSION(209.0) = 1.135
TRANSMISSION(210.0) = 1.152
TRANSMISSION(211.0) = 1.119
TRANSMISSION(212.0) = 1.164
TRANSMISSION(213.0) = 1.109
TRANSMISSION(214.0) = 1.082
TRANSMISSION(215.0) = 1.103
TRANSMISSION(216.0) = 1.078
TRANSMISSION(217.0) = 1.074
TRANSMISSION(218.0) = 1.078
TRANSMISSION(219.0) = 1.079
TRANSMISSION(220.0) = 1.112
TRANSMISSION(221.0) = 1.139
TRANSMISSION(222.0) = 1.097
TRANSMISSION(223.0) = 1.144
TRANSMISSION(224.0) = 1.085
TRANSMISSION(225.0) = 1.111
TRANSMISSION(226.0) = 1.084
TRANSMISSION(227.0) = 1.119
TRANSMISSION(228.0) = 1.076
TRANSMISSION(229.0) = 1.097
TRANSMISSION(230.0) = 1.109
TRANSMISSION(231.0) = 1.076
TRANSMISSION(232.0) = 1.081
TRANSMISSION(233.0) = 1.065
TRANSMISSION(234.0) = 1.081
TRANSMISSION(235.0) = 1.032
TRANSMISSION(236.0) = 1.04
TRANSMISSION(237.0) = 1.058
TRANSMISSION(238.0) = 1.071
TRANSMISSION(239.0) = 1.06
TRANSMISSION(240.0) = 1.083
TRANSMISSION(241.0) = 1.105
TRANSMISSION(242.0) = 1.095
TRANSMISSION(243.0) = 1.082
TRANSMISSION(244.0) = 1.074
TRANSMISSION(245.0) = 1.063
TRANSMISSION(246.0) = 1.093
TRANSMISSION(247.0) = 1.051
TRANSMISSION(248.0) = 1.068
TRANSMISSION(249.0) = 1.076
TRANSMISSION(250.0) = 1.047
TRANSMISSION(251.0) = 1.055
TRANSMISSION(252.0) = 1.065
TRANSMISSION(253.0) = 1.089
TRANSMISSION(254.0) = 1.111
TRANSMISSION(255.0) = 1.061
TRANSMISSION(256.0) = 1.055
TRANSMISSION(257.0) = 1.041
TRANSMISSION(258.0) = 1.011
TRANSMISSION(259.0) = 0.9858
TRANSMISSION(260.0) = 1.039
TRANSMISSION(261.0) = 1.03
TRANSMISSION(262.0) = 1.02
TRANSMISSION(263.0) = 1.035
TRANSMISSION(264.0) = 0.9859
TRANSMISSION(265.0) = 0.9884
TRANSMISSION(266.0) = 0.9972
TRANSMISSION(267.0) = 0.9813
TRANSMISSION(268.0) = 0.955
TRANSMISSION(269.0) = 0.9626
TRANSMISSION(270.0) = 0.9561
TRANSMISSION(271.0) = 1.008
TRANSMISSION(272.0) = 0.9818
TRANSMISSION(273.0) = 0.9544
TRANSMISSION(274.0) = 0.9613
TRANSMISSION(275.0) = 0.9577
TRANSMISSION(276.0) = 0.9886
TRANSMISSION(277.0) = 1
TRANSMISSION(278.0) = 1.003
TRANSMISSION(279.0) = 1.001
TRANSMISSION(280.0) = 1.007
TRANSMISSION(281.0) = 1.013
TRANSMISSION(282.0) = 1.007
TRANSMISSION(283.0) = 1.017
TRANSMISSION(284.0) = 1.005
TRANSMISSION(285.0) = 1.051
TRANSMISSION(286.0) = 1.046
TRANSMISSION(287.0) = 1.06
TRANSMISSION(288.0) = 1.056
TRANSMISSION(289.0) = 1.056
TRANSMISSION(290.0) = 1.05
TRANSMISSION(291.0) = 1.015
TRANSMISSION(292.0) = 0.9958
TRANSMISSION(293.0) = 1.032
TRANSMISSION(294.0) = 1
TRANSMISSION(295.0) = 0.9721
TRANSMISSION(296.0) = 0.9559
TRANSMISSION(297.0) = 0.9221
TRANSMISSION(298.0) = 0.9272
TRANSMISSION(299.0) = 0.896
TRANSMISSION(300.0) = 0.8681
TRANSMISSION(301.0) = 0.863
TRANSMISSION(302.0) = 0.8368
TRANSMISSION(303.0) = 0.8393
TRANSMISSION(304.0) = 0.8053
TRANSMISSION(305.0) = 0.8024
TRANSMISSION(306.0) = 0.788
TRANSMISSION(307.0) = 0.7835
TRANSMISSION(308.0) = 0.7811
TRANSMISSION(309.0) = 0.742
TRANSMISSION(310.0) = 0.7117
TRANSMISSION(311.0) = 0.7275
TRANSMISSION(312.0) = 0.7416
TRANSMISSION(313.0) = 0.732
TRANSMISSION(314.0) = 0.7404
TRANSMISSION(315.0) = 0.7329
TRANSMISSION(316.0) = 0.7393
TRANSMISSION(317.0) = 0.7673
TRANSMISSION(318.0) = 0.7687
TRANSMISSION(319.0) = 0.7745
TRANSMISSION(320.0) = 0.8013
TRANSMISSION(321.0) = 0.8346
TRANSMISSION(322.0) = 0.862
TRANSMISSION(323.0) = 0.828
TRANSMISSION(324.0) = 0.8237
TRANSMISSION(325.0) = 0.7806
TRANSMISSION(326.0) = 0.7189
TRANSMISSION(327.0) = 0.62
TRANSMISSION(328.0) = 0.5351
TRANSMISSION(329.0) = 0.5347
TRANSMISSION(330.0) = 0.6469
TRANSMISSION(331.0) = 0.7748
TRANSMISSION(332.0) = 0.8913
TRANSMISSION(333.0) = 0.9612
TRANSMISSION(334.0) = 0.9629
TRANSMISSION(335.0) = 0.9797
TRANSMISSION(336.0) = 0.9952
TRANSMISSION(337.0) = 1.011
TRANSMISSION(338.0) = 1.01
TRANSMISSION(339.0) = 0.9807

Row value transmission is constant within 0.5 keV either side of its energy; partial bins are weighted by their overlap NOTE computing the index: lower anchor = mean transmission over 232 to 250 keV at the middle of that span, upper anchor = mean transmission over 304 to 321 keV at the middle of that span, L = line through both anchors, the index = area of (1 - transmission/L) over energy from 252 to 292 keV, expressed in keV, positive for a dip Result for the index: -3.4 keV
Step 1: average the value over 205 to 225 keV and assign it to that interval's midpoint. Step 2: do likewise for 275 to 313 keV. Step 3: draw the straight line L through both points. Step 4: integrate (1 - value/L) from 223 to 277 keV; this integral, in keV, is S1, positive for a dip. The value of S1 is -0.9 keV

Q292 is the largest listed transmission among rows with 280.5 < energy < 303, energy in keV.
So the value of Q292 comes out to 1.06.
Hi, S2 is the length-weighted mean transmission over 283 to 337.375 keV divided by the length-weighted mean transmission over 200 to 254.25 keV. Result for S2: 0.79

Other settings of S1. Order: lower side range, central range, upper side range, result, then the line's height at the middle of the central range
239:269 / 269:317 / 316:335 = -0.84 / 0.898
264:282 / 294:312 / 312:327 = 0.22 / 0.847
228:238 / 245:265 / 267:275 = -0.70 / 1.01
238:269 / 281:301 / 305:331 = -2.84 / 0.869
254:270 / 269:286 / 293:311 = -0.81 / 0.95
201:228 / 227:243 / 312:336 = -0.50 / 1.04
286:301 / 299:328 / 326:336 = 3.18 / 0.873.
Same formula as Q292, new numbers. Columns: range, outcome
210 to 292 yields 1.164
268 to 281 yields 1.013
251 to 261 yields 1.111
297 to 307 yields 0.9272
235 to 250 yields 1.105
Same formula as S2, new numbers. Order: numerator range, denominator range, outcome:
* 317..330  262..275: 0.75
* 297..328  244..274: 0.77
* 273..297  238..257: 0.94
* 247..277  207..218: 0.92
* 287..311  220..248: 0.83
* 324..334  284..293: 0.71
